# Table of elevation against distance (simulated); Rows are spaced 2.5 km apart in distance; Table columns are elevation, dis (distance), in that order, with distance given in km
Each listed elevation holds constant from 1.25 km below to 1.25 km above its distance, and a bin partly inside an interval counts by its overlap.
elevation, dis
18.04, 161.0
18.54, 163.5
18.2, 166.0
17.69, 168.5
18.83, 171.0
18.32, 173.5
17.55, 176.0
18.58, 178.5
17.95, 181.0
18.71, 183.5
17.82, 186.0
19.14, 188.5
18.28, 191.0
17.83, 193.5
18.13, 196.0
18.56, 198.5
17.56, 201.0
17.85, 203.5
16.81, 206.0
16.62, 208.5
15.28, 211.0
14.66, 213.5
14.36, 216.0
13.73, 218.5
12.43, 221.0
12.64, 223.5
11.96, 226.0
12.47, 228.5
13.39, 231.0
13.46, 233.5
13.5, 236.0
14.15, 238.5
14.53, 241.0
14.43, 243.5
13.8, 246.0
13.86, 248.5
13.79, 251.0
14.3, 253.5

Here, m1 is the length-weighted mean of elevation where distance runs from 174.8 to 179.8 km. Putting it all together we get 18.1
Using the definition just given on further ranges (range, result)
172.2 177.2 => 17.9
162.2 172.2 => 18.3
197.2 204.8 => 18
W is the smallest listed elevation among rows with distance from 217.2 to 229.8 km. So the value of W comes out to 11.96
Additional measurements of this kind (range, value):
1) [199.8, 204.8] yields 17.56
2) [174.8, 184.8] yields 17.55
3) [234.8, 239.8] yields 13.5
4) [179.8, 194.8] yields 17.82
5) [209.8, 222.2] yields 12.43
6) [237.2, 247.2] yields 13.8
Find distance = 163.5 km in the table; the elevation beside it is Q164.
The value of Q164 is 18.54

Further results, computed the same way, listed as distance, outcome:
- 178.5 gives 18.58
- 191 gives 18.28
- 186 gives 17.82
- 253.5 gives 14.3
